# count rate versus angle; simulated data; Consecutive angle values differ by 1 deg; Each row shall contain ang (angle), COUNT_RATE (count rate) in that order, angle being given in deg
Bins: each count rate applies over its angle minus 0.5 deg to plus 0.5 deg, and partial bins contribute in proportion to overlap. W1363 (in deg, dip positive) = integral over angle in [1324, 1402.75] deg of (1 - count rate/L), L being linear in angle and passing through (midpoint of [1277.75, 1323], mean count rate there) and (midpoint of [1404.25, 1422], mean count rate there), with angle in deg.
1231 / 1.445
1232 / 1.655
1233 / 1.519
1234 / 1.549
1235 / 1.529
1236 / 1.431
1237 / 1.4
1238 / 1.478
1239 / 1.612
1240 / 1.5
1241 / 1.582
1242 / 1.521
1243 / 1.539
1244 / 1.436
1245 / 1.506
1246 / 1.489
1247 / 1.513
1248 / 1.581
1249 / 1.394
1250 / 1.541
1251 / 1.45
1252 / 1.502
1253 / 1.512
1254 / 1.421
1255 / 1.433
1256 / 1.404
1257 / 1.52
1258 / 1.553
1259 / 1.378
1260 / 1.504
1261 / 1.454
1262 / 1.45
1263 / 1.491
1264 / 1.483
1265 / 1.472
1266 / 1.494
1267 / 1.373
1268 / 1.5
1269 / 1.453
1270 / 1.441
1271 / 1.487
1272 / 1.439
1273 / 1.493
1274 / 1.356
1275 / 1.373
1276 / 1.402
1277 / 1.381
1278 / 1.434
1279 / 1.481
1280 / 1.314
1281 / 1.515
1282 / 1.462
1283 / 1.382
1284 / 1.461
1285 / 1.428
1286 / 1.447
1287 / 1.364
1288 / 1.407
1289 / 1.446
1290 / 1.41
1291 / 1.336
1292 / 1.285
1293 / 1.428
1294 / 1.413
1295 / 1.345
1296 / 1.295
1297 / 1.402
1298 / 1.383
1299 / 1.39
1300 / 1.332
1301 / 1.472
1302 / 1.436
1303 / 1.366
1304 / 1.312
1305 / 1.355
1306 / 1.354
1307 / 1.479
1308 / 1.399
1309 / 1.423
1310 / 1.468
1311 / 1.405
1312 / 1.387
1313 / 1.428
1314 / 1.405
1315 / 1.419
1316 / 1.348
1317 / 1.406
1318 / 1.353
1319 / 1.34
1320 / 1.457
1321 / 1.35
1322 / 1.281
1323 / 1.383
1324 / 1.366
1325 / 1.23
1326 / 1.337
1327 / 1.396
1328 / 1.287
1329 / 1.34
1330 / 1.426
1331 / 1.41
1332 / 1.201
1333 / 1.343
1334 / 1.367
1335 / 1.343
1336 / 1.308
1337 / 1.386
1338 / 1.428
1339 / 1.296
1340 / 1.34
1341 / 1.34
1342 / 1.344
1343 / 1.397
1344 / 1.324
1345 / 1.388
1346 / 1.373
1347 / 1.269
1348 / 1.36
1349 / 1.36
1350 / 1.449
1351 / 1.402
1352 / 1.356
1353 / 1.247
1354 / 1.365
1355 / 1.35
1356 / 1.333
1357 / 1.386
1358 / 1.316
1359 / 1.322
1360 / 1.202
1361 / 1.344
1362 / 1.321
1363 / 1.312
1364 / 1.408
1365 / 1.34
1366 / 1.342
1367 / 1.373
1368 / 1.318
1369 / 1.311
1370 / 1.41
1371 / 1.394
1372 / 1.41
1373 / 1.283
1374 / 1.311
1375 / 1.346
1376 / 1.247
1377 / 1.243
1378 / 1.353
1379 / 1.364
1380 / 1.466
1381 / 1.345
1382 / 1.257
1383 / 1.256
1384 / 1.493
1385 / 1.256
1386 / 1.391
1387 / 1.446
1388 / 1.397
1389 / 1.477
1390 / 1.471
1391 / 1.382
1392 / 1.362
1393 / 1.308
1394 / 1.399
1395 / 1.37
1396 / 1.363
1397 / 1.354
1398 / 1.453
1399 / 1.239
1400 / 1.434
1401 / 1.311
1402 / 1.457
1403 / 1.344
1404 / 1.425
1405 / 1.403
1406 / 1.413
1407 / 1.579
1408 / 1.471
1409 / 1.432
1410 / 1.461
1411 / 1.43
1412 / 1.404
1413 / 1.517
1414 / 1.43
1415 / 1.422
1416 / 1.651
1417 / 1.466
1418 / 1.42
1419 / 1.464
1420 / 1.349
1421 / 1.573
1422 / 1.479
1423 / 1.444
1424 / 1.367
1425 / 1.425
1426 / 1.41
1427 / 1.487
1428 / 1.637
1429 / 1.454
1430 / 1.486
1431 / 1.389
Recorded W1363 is 4.5 deg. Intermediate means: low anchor 1.4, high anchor 1.46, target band 1.35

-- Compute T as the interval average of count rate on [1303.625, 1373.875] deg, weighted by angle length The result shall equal 1.36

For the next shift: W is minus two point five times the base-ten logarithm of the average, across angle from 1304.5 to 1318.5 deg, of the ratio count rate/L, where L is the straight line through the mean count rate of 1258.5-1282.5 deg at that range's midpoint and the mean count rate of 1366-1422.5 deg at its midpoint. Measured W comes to 0.02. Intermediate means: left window 1.44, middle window 1.4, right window 1.4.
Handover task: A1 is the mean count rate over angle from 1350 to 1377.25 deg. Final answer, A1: 1.34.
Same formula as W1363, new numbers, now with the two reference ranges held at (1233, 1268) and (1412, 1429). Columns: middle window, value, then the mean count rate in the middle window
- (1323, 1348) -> 2.2 deg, 1.34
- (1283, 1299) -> 1.0 deg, 1.39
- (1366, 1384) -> 1.6 deg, 1.34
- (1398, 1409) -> 0.4 deg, 1.41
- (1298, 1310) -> 0.7 deg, 1.4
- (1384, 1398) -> 0.8 deg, 1.39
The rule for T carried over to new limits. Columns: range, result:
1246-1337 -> 1.41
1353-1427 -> 1.39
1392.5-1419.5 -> 1.42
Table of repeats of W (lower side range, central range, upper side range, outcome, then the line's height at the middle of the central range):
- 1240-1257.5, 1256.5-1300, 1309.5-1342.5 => 0.013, 1.44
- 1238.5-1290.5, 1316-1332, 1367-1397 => 0.045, 1.41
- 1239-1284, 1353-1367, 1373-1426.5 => 0.069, 1.42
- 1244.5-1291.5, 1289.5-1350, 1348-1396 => 0.027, 1.4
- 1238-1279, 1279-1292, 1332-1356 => 0.016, 1.43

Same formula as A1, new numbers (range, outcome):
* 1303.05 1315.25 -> 1.4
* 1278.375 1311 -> 1.4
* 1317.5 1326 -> 1.34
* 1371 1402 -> 1.36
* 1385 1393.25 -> 1.4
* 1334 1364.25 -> 1.35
